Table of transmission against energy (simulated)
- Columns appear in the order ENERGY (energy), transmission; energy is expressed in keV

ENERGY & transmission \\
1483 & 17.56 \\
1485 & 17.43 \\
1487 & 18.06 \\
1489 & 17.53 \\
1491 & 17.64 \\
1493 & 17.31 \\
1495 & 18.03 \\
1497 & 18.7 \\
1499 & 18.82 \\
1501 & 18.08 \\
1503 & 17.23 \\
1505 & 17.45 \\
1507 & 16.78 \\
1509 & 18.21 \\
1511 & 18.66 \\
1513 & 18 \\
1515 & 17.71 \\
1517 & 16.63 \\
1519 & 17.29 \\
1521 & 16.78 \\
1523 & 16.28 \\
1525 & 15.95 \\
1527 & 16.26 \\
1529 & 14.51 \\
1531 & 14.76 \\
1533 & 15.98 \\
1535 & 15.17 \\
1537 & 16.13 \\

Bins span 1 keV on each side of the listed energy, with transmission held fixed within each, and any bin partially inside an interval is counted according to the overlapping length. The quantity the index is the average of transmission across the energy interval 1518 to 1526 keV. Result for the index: 16.6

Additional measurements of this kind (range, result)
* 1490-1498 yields 17.9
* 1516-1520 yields 17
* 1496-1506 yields 18.1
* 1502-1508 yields 17.2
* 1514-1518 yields 17.2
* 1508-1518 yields 17.8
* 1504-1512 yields 17.8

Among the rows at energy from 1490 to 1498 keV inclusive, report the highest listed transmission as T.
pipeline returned 18.7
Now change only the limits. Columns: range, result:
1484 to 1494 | 18.06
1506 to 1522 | 18.66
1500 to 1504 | 18.08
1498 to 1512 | 18.82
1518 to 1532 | 17.29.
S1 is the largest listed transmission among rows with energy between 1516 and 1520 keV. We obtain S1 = 17.29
